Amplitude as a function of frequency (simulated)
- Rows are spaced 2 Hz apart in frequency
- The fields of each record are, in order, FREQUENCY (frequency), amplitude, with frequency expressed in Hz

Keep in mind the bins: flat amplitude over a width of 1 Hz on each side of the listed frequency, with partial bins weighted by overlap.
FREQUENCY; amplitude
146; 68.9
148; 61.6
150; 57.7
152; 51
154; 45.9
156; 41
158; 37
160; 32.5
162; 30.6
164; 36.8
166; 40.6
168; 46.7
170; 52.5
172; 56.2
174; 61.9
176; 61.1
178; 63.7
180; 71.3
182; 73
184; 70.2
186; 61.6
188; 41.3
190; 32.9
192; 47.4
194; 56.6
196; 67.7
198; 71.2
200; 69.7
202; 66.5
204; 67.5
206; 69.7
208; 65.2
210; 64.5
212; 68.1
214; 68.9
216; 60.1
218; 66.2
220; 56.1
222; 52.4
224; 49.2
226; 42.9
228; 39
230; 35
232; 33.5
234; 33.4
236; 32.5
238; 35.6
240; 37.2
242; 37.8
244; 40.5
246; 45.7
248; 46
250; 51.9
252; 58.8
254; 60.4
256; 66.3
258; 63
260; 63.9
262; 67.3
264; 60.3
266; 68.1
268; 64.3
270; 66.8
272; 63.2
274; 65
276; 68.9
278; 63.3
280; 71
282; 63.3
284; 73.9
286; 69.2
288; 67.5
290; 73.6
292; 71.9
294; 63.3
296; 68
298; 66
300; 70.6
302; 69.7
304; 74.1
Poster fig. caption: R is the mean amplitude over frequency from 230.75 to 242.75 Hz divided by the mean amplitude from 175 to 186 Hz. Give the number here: 0.52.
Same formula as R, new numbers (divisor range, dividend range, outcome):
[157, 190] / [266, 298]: 1.31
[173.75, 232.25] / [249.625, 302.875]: 1.12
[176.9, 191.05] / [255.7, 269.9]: 1.10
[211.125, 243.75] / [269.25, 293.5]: 1.46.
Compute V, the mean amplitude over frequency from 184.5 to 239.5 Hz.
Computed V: 53.9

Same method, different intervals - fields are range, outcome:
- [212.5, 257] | 47.9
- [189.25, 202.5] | 59.1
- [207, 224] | 61.9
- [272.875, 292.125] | 68.6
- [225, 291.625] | 55.6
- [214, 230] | 52.2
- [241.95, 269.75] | 57.7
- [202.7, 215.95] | 66.8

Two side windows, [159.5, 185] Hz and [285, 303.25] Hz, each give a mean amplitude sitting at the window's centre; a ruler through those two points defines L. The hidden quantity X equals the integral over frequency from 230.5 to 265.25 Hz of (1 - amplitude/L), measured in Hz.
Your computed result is 8.0 Hz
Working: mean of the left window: 54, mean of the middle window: 49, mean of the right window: 68.9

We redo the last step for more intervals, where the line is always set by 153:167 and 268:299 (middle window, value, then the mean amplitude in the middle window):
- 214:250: 6.60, 44.6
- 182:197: -3.49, 55.2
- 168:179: -4.52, 58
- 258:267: -0.32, 64.7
